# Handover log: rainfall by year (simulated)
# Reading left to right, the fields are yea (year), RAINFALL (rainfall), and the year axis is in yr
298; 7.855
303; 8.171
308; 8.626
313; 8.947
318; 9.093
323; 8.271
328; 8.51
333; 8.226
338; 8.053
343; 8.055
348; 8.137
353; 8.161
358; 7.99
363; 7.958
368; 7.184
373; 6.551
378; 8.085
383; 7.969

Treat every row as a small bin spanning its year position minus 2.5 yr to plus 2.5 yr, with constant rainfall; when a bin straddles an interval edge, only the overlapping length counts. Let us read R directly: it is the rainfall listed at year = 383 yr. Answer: 7.969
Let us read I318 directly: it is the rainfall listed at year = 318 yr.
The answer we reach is 9.093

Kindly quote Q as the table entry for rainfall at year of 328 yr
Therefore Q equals 8.51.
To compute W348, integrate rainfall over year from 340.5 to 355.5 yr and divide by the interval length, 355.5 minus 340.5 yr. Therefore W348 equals 8.12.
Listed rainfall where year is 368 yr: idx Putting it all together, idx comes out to 7.184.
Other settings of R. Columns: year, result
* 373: 6.551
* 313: 8.947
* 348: 8.137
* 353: 8.161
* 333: 8.226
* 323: 8.271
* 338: 8.053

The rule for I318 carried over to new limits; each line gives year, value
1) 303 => 8.171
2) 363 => 7.958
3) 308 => 8.626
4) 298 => 7.855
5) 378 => 8.085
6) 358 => 7.99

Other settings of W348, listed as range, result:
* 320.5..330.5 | 8.39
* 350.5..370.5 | 7.82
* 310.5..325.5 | 8.77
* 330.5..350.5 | 8.12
